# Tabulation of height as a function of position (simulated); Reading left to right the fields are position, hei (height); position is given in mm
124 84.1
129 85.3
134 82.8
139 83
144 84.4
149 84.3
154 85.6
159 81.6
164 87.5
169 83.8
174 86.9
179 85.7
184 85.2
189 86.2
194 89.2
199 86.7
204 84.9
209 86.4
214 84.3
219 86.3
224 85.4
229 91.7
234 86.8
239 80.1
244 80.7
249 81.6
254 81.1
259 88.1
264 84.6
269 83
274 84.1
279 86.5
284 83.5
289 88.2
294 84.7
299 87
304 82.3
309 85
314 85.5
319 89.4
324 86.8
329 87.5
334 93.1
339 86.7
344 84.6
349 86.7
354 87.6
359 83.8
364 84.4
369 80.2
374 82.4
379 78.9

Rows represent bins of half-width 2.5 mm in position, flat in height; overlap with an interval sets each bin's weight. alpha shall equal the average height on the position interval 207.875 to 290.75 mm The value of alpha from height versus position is 84.8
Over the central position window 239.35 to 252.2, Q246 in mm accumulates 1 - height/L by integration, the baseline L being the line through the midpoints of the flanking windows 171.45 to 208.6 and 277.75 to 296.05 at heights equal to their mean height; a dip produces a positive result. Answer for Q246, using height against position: 0.8 mm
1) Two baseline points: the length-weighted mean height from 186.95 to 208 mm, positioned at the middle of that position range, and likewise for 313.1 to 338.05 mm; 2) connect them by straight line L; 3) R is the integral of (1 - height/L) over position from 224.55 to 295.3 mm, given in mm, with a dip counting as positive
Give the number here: 2.40 mm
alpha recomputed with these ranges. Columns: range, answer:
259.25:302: 85.3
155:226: 85.7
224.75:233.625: 89.3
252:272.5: 84.3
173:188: 85.9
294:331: 86.1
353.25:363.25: 85.1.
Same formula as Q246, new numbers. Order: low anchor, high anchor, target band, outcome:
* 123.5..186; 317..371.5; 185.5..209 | -0.44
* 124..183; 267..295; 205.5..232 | -0.60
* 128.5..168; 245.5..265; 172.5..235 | -1.98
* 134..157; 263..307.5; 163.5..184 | -0.36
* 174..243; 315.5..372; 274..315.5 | 0.47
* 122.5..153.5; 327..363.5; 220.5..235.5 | -0.45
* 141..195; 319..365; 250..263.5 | 0.30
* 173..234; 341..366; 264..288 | 0.41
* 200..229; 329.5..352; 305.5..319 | 0.24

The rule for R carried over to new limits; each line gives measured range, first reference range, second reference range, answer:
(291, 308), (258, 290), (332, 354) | 0.3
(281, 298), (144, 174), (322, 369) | 0.1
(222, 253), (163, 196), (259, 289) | 0.5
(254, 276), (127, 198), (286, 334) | 0.4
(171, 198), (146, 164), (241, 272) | -0.8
